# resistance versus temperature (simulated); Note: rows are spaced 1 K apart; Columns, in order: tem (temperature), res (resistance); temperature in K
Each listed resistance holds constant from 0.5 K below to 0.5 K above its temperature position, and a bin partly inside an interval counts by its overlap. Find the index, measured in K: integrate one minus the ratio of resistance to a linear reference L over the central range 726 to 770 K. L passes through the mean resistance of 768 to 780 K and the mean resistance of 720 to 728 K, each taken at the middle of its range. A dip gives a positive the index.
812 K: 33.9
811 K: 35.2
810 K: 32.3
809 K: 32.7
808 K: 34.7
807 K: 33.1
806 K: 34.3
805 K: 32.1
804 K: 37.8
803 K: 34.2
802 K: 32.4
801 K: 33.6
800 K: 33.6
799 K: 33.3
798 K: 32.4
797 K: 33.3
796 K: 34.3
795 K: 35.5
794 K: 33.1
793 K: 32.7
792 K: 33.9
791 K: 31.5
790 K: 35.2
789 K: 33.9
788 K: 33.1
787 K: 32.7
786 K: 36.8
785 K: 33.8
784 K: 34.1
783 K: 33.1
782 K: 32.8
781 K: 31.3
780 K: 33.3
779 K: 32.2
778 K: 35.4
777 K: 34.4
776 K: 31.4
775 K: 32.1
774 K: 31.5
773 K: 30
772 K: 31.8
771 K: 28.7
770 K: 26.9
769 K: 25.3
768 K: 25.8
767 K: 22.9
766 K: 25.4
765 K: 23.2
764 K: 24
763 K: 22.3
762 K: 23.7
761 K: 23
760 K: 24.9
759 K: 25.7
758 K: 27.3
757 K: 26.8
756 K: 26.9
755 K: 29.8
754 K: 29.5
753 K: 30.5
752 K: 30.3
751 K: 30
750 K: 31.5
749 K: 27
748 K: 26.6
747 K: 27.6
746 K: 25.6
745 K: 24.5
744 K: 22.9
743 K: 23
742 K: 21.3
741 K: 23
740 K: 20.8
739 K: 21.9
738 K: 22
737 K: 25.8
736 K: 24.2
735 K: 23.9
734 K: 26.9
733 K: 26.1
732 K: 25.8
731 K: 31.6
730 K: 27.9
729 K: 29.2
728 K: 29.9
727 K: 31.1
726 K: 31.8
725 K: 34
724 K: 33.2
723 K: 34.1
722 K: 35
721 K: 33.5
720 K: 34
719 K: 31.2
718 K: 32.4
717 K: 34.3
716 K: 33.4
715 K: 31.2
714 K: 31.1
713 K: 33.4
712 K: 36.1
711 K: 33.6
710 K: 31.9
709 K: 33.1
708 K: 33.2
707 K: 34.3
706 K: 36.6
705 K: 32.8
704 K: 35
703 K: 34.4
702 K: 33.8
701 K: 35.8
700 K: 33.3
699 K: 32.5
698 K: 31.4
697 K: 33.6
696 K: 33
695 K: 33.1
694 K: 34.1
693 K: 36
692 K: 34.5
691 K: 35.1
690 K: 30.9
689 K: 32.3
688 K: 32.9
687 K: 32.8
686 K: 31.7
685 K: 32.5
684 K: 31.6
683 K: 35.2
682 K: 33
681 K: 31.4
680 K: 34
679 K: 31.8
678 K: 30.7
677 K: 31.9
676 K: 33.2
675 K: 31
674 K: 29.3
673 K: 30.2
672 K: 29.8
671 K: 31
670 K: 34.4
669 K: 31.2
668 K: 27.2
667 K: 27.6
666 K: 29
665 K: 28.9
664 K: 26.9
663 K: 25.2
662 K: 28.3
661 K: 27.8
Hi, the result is 8.1 K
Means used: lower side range 33.1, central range 26.1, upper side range 30.8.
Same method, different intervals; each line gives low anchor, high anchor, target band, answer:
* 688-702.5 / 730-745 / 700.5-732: -4.3 K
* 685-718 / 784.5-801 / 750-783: 5.0 K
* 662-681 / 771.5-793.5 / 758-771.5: 3.2 K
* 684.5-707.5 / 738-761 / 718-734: -0.9 K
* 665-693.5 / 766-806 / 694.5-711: -0.9 K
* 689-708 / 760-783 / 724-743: 2.9 K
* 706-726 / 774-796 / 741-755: 2.7 K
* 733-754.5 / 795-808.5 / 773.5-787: -1.1 K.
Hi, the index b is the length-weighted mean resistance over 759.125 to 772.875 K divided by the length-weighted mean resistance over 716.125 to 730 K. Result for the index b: 0.8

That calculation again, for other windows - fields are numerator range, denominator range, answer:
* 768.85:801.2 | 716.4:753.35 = 1.16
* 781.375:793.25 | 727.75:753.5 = 1.29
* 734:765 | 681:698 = 0.77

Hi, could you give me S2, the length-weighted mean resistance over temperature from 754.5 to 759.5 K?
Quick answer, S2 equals 27.3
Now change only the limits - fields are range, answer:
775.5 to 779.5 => 33.4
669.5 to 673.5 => 31.3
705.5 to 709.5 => 34.3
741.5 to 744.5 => 22.4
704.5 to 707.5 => 34.6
